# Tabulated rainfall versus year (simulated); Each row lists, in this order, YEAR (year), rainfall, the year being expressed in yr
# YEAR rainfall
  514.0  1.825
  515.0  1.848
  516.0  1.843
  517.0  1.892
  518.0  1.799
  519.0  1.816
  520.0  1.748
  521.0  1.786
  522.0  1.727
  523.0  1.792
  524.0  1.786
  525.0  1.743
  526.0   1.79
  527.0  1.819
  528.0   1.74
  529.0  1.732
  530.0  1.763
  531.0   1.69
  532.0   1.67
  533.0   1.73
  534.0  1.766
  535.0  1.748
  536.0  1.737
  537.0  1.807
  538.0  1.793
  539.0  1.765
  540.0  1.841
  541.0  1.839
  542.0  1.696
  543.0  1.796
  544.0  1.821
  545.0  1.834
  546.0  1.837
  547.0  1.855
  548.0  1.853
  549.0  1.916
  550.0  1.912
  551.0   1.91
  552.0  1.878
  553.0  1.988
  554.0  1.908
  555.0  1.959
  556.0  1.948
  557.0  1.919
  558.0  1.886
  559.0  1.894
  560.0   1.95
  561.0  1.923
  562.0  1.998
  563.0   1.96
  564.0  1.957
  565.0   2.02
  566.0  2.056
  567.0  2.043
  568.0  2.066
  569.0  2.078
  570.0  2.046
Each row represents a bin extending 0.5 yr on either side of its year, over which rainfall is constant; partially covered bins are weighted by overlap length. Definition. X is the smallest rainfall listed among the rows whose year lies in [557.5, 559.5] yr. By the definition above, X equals 1.886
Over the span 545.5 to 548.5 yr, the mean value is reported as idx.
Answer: 1.85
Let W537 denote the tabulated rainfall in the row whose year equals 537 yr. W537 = 1.807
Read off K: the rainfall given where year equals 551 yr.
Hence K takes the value 1.91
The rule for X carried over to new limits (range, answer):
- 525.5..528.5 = 1.74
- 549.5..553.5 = 1.878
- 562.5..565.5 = 1.957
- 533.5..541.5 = 1.737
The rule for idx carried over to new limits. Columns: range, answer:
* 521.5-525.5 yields 1.76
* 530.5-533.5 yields 1.7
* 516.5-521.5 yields 1.81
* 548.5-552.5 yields 1.9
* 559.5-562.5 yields 1.96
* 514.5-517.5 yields 1.86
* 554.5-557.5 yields 1.94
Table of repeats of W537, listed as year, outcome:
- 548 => 1.853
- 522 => 1.727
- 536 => 1.737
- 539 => 1.765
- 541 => 1.839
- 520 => 1.748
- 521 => 1.786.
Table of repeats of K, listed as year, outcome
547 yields 1.855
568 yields 2.066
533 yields 1.73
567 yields 2.043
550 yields 1.912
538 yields 1.793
